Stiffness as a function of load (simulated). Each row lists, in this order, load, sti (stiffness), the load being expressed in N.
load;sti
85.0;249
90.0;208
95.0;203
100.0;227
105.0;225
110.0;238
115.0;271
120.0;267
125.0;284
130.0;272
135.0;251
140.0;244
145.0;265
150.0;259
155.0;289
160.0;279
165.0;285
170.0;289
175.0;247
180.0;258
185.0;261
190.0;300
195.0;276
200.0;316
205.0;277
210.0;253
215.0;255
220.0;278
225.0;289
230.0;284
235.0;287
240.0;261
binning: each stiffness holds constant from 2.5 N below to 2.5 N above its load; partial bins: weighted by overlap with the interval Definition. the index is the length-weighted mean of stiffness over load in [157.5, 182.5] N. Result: 272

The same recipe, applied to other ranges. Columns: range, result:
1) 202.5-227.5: 270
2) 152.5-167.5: 284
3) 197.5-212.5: 282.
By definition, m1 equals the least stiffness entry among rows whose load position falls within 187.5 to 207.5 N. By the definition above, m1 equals 276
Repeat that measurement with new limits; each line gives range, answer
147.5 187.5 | 247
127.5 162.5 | 244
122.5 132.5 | 272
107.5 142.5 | 238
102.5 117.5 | 225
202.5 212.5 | 253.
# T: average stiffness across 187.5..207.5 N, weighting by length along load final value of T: 292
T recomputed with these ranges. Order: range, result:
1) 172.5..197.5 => 268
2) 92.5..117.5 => 233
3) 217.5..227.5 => 284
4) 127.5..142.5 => 256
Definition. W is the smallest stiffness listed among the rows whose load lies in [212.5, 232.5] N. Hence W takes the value 255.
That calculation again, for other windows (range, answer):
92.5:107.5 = 203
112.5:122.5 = 267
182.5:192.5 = 261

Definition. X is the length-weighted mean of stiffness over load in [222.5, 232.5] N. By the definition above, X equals 286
